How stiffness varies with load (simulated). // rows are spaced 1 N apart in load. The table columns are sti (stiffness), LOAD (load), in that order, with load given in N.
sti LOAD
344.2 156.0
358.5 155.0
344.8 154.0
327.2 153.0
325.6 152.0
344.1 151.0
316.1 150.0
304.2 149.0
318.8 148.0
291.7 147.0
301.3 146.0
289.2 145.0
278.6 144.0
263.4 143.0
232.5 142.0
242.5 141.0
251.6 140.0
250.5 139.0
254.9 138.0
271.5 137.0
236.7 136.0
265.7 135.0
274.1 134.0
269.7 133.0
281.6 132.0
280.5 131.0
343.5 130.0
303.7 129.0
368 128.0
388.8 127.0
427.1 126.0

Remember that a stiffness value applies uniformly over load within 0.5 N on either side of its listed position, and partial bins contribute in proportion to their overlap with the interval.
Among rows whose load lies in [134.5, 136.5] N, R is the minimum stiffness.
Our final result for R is 236.7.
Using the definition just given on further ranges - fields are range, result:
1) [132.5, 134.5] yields 269.7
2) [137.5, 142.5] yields 232.5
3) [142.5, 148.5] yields 263.4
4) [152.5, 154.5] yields 327.2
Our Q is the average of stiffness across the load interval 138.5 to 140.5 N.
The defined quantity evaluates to 251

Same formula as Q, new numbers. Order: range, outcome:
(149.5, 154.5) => 332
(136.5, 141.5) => 254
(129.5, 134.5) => 290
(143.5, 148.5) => 296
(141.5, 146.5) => 273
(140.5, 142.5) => 238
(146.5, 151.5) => 315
